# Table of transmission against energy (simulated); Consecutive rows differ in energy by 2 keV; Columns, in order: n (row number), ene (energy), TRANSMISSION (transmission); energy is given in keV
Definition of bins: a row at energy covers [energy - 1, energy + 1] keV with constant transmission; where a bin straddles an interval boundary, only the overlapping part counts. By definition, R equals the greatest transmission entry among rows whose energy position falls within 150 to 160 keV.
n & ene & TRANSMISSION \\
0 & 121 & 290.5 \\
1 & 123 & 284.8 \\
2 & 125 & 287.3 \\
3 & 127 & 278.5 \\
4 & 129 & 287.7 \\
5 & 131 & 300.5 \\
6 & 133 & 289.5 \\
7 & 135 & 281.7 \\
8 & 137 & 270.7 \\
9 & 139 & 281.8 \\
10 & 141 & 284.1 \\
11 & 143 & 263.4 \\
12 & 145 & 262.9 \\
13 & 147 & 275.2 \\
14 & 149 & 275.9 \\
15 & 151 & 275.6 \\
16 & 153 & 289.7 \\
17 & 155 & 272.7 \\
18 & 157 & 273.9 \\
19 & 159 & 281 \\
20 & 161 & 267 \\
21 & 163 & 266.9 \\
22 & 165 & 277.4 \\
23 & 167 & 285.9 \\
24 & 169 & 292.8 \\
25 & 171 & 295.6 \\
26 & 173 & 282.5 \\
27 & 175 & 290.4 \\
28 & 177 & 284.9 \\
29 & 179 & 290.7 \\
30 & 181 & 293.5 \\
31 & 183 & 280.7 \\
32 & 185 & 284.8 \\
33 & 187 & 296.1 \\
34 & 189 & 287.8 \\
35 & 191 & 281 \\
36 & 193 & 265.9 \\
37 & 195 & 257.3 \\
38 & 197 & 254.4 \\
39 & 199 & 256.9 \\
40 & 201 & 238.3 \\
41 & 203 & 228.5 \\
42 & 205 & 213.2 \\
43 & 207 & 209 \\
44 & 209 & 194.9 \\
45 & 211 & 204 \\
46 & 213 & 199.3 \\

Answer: 289.7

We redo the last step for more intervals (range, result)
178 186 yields 293.5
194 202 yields 257.3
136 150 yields 284.1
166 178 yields 295.6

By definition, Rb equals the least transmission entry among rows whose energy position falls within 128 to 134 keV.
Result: 287.7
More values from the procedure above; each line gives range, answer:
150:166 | 266.9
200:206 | 213.2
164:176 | 277.4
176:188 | 280.7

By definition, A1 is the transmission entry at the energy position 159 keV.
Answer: 281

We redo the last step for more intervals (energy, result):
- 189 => 287.8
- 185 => 284.8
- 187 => 296.1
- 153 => 289.7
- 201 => 238.3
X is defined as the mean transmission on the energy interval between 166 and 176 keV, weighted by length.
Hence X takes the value 289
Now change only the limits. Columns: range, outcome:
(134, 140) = 278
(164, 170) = 285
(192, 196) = 262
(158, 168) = 276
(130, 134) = 295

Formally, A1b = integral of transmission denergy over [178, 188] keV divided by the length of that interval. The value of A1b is 289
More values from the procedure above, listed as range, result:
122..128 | 284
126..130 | 283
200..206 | 227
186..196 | 278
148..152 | 276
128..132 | 294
